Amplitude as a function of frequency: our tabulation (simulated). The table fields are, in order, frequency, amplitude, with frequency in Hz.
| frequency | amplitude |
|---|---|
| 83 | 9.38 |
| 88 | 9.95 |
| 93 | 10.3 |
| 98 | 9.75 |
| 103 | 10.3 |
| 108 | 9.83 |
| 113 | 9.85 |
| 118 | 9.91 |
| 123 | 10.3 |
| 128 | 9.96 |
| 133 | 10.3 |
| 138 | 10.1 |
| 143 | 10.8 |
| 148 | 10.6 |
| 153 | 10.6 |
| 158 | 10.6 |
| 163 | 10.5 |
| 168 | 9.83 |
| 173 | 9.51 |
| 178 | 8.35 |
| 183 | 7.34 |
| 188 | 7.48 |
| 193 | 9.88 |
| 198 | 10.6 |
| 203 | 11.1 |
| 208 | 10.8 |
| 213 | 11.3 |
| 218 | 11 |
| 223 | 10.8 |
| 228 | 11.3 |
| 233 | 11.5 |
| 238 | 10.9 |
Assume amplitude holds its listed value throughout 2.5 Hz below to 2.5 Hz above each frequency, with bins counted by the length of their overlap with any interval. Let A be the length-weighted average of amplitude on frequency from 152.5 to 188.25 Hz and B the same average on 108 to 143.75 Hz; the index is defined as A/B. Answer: 0.92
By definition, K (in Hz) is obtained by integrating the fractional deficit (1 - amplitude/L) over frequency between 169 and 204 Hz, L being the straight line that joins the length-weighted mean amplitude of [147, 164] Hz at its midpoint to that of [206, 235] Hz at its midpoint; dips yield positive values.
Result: 5.5 Hz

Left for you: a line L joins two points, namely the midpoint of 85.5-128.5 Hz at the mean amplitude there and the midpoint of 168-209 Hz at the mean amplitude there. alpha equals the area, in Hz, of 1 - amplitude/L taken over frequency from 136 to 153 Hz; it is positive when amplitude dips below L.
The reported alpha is -1.4 Hz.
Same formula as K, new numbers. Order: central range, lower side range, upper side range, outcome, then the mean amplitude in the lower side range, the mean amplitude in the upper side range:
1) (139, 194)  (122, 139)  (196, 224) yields 4.7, 10.2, 10.9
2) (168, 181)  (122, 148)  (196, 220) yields 2.0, 10.3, 11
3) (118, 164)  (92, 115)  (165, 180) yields -3.7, 9.99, 9.3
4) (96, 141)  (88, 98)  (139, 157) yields 1.2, 10.1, 10.6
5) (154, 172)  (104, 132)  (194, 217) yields 0.3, 10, 10.9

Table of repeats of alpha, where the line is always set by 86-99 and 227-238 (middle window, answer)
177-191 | 4.03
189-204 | 1.11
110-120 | 0.35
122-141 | 0.39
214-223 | 0.14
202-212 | 0.08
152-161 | 0.01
